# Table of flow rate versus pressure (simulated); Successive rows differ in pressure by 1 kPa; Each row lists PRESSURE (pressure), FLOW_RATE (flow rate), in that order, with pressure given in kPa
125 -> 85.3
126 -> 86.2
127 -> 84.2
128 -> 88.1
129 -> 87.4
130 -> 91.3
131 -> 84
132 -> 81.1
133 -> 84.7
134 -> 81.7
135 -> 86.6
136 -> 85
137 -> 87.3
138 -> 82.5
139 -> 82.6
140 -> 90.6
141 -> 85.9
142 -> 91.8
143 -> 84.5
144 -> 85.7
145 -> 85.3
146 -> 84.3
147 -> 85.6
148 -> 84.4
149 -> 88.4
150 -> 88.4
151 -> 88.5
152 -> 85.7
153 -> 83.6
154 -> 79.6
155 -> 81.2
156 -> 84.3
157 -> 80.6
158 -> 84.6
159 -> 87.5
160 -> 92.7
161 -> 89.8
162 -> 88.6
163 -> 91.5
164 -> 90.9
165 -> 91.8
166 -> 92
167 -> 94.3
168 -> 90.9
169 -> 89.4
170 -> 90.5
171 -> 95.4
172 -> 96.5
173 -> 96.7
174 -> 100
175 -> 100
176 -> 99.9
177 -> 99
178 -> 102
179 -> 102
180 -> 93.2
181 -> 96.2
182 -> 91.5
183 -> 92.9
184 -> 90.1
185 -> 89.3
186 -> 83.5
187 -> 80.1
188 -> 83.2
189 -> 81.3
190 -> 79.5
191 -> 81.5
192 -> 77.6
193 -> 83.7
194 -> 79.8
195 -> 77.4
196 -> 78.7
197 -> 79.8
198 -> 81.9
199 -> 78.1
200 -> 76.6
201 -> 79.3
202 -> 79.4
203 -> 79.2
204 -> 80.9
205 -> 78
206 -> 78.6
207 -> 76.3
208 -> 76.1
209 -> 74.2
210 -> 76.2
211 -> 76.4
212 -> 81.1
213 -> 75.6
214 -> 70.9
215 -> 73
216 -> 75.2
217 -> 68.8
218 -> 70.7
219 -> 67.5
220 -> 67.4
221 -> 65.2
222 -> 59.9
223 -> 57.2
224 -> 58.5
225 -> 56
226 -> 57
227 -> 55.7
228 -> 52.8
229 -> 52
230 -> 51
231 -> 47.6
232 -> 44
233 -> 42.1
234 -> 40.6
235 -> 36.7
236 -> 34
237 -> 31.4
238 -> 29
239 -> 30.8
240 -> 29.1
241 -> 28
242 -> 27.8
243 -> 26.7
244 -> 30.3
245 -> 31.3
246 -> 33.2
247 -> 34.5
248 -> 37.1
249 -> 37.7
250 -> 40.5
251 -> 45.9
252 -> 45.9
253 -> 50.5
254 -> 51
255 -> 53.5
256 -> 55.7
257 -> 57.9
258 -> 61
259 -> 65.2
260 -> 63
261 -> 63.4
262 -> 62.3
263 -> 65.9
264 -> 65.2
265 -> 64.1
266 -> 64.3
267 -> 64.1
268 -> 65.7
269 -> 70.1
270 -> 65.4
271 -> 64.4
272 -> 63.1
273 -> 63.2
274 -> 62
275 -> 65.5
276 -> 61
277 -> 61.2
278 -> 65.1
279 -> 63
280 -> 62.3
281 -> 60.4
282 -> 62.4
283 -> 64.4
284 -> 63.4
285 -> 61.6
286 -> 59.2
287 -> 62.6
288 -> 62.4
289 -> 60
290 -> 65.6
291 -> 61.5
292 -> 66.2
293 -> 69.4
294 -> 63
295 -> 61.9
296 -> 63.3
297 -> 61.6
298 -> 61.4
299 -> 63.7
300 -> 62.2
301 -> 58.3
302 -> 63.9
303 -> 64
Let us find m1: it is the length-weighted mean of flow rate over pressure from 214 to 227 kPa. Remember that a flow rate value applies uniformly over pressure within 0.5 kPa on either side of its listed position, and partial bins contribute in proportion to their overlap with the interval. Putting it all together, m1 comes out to 64.6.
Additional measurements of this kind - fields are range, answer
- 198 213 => 77.9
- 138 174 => 88.2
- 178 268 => 63.4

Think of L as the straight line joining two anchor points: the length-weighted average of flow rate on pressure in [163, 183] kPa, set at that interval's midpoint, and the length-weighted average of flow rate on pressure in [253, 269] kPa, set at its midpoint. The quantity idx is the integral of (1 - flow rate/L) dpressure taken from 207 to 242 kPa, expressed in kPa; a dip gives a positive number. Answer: 9.3 kPa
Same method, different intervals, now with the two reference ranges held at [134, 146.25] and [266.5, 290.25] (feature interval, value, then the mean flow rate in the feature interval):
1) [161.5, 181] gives -3.5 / 95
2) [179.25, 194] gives -1.5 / 86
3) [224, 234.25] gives 3.0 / 50.5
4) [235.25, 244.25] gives 5.1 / 29.9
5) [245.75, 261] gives 4.0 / 49.6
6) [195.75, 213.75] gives -0.7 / 78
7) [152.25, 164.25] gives -0.5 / 86.1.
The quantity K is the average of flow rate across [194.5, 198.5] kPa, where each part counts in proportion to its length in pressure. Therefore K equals 79.5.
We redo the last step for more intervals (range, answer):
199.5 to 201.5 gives 77.9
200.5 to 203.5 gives 79.3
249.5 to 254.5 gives 46.8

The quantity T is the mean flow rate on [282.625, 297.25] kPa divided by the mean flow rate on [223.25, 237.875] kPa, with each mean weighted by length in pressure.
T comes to 1.35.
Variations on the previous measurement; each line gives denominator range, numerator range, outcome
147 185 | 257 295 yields 0.70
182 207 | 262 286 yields 0.78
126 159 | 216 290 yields 0.63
